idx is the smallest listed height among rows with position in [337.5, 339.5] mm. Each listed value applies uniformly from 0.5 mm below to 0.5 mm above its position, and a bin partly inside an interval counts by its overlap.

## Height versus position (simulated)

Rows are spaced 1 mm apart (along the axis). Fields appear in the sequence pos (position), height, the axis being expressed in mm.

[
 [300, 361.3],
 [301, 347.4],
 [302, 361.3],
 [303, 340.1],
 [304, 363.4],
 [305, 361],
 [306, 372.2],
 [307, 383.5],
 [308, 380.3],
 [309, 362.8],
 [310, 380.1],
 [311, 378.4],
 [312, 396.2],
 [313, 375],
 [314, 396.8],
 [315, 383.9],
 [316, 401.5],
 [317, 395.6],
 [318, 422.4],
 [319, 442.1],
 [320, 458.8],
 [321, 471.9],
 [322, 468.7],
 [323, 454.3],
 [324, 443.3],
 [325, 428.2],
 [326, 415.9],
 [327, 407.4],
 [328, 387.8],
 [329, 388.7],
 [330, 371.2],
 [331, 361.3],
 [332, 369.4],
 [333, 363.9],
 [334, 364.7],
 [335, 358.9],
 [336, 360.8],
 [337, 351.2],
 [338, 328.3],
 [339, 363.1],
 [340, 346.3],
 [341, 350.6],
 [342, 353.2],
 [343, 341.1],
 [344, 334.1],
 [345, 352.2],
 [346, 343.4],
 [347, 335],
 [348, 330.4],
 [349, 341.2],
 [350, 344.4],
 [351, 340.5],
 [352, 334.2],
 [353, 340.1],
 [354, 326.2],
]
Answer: 328.3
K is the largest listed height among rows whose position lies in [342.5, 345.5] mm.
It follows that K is 352.2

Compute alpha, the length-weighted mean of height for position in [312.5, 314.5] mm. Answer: 386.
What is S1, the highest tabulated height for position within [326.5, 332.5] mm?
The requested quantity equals 407.4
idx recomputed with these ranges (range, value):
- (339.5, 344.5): 334.1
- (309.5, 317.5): 375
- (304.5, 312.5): 361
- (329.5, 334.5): 361.3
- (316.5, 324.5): 395.6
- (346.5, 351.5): 330.4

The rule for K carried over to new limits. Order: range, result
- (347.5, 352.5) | 344.4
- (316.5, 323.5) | 471.9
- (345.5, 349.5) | 343.4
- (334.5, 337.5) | 360.8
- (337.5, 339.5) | 363.1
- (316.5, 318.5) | 422.4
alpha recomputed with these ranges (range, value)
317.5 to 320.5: 441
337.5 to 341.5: 347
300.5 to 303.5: 350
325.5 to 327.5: 412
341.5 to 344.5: 343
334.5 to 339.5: 352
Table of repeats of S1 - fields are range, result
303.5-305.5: 363.4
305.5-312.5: 396.2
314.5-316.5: 401.5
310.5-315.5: 396.8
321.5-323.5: 468.7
